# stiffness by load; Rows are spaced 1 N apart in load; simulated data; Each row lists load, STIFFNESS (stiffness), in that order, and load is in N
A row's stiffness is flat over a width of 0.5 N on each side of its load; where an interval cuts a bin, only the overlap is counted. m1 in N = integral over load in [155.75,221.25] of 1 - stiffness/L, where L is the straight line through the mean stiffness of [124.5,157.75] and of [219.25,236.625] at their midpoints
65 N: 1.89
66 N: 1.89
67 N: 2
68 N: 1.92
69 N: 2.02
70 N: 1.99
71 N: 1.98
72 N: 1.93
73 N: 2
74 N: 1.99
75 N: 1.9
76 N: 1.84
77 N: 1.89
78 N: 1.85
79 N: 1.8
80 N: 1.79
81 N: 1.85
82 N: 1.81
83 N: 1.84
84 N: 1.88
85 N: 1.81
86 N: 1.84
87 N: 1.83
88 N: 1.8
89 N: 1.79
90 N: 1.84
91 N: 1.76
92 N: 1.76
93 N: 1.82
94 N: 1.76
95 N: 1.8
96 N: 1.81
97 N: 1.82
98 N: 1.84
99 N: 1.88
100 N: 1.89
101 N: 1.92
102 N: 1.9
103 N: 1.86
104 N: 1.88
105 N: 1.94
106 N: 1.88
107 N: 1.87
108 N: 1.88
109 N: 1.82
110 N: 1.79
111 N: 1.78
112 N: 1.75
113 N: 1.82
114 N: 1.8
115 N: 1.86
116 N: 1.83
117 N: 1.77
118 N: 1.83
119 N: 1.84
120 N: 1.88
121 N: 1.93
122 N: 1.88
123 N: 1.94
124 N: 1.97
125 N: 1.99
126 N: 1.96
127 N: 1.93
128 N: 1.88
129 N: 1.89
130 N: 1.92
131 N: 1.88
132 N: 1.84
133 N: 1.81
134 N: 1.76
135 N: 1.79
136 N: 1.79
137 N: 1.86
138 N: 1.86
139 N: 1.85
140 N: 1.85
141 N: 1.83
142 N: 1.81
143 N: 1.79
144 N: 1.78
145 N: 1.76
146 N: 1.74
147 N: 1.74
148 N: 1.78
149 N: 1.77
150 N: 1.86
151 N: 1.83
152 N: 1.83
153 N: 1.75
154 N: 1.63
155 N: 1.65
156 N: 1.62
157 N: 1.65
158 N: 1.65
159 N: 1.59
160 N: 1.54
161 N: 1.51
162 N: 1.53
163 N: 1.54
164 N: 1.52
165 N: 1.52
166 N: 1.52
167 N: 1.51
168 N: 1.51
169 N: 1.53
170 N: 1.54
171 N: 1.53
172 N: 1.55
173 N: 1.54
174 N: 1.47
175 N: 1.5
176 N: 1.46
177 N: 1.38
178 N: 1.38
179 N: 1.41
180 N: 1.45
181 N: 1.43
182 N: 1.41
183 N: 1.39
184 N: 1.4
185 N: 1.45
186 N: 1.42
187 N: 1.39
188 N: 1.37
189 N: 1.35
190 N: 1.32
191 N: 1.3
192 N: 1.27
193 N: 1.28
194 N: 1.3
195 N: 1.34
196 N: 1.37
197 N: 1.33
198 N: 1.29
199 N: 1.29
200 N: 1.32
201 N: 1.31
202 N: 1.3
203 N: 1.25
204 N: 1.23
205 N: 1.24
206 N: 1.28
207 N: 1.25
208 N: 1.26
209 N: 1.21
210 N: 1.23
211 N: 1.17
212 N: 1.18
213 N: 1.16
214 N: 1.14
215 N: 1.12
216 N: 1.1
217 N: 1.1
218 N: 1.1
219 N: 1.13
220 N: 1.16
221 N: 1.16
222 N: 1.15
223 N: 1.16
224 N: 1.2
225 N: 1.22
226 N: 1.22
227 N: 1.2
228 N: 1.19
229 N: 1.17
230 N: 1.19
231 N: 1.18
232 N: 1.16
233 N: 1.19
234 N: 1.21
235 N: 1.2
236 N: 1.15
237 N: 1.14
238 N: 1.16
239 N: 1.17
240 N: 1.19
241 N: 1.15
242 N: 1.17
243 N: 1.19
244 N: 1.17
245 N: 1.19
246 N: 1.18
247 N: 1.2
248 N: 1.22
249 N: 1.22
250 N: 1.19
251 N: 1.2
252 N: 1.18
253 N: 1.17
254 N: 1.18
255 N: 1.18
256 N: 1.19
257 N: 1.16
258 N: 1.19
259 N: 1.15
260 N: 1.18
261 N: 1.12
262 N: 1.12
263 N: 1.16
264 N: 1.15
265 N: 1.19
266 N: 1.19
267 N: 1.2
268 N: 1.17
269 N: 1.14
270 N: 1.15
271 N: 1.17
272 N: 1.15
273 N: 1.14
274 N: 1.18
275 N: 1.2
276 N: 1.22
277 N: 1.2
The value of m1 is 4.6 N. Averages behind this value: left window 1.81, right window 1.18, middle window 1.36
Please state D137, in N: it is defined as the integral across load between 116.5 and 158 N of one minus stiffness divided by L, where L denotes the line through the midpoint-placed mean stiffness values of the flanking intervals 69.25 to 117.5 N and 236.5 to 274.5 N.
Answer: -3.8 N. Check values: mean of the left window 1.85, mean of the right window 1.17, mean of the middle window 1.82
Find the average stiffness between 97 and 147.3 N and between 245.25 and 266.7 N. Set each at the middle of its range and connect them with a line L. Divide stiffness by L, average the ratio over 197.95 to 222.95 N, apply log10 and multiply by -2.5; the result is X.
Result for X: 0.17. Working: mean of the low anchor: 1.85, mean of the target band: 1.2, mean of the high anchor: 1.18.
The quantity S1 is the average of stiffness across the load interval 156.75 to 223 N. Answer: 1.35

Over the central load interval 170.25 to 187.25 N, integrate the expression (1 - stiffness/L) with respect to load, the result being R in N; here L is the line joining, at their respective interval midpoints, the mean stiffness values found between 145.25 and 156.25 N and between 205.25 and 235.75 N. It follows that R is 0.8 N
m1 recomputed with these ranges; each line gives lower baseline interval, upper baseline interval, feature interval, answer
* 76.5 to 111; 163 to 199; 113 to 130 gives -1.8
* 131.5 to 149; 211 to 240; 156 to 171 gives 0.7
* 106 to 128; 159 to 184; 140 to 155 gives -1.1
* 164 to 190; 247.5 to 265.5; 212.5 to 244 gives 2.7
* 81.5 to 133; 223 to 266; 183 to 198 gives 1.0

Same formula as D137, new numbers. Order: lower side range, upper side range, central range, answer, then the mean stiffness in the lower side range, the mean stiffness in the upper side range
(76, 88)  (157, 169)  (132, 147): -1.6 N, 1.83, 1.54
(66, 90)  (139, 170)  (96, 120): -0.6 N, 1.88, 1.67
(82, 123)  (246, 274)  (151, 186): 0.7 N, 1.84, 1.17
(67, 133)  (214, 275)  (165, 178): 0.2 N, 1.87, 1.17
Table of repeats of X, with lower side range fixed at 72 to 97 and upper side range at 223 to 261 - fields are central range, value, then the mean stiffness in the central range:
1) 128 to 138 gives -0.13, 1.84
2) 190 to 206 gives 0.06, 1.29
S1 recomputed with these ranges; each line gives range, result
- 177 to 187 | 1.41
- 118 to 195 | 1.64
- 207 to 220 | 1.16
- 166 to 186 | 1.47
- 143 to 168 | 1.66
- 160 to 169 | 1.52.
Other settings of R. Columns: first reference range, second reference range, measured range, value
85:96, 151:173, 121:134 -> -1.6 N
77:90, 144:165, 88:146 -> -3.0 N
